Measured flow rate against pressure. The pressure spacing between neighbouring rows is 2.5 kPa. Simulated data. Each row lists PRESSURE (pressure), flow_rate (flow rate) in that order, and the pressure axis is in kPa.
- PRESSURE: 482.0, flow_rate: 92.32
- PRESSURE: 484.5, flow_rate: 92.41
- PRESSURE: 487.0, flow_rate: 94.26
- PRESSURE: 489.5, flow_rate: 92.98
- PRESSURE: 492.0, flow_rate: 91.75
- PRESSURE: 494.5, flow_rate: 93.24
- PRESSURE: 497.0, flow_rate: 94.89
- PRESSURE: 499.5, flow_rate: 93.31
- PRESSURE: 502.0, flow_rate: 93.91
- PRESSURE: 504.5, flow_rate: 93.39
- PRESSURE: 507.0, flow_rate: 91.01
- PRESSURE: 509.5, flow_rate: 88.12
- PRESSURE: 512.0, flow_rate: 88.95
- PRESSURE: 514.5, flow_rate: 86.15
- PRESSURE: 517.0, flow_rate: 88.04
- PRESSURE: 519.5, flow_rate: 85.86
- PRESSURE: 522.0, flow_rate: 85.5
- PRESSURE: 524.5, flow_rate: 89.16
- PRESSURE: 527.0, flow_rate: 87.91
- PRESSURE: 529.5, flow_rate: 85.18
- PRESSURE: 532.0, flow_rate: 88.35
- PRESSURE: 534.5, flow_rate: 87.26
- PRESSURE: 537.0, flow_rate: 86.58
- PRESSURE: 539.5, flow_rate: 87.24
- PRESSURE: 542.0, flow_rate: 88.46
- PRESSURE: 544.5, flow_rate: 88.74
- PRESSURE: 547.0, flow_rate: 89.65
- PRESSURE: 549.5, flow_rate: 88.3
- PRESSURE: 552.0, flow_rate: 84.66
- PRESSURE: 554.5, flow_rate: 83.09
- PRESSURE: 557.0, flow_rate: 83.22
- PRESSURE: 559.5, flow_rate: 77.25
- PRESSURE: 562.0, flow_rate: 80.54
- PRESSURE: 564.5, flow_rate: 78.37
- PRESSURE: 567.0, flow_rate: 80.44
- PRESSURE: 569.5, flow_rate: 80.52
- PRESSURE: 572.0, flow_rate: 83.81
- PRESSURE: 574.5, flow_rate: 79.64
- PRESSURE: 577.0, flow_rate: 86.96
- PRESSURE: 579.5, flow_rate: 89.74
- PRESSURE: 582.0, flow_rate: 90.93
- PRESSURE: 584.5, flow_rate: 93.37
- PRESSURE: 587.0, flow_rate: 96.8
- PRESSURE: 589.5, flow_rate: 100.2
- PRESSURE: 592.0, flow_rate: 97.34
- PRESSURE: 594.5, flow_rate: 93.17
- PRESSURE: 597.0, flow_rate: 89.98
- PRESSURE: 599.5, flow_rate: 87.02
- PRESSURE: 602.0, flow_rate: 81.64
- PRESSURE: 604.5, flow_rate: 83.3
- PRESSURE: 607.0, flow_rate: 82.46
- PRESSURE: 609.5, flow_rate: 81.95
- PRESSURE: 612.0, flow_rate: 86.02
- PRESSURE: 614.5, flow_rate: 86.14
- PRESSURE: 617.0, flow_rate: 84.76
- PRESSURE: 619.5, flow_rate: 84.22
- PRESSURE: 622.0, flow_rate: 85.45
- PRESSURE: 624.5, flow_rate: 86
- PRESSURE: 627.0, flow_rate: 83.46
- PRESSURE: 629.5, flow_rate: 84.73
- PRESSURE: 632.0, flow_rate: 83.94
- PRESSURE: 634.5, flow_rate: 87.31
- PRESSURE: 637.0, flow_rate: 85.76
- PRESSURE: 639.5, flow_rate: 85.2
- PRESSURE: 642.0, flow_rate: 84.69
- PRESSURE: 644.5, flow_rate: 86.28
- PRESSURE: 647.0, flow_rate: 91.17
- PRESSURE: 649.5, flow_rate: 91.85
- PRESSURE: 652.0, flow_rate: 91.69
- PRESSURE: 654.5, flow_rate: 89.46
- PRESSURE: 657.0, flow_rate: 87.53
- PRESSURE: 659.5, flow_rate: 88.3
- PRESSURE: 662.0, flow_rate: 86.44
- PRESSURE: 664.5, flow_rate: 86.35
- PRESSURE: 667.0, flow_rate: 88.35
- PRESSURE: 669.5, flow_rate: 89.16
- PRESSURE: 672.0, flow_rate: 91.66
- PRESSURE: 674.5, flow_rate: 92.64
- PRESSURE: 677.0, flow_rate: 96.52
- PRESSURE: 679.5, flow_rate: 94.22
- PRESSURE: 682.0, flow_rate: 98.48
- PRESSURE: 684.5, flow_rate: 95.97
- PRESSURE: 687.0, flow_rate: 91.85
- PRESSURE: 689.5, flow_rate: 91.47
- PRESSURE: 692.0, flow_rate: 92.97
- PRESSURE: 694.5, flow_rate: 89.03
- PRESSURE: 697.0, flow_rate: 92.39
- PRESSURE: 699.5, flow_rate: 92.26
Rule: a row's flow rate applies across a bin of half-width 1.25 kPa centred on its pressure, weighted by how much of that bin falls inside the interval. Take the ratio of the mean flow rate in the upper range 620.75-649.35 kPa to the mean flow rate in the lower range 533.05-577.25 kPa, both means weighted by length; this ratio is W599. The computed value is 1.02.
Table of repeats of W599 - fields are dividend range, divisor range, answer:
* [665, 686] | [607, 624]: 1.10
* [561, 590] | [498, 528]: 0.97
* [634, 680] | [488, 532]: 0.99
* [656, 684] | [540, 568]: 1.08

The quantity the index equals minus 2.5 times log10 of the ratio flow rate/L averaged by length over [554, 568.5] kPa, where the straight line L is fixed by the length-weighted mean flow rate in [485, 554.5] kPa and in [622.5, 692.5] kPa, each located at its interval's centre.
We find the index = 0.11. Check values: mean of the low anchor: 89.3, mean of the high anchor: 89.3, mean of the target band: 80.4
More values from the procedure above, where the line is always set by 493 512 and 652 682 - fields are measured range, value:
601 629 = 0.09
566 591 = 0.04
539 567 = 0.09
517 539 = 0.06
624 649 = 0.06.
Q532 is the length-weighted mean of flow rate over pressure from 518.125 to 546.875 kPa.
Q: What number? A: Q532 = 87.4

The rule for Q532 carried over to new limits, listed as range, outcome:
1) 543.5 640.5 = 86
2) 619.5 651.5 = 86.4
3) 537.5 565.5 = 84.6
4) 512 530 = 87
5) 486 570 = 87.6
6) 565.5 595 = 89.2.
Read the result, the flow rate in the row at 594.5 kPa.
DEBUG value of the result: 93.17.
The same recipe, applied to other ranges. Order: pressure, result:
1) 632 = 83.94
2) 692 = 92.97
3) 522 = 85.5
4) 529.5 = 85.18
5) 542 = 88.46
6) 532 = 88.35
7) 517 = 88.04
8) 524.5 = 89.16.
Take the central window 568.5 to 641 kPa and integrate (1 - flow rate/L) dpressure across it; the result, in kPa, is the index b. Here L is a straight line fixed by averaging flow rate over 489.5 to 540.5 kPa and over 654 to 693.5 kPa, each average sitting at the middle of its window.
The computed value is 2.8 kPa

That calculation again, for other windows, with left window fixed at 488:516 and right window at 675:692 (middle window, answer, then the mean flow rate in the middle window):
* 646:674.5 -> 1.44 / 89.4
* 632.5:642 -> 0.82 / 85.7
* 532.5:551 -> 0.85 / 88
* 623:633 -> 0.97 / 84.6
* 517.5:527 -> 0.50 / 87.1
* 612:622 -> 0.88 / 85.2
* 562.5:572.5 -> 1.31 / 80.5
